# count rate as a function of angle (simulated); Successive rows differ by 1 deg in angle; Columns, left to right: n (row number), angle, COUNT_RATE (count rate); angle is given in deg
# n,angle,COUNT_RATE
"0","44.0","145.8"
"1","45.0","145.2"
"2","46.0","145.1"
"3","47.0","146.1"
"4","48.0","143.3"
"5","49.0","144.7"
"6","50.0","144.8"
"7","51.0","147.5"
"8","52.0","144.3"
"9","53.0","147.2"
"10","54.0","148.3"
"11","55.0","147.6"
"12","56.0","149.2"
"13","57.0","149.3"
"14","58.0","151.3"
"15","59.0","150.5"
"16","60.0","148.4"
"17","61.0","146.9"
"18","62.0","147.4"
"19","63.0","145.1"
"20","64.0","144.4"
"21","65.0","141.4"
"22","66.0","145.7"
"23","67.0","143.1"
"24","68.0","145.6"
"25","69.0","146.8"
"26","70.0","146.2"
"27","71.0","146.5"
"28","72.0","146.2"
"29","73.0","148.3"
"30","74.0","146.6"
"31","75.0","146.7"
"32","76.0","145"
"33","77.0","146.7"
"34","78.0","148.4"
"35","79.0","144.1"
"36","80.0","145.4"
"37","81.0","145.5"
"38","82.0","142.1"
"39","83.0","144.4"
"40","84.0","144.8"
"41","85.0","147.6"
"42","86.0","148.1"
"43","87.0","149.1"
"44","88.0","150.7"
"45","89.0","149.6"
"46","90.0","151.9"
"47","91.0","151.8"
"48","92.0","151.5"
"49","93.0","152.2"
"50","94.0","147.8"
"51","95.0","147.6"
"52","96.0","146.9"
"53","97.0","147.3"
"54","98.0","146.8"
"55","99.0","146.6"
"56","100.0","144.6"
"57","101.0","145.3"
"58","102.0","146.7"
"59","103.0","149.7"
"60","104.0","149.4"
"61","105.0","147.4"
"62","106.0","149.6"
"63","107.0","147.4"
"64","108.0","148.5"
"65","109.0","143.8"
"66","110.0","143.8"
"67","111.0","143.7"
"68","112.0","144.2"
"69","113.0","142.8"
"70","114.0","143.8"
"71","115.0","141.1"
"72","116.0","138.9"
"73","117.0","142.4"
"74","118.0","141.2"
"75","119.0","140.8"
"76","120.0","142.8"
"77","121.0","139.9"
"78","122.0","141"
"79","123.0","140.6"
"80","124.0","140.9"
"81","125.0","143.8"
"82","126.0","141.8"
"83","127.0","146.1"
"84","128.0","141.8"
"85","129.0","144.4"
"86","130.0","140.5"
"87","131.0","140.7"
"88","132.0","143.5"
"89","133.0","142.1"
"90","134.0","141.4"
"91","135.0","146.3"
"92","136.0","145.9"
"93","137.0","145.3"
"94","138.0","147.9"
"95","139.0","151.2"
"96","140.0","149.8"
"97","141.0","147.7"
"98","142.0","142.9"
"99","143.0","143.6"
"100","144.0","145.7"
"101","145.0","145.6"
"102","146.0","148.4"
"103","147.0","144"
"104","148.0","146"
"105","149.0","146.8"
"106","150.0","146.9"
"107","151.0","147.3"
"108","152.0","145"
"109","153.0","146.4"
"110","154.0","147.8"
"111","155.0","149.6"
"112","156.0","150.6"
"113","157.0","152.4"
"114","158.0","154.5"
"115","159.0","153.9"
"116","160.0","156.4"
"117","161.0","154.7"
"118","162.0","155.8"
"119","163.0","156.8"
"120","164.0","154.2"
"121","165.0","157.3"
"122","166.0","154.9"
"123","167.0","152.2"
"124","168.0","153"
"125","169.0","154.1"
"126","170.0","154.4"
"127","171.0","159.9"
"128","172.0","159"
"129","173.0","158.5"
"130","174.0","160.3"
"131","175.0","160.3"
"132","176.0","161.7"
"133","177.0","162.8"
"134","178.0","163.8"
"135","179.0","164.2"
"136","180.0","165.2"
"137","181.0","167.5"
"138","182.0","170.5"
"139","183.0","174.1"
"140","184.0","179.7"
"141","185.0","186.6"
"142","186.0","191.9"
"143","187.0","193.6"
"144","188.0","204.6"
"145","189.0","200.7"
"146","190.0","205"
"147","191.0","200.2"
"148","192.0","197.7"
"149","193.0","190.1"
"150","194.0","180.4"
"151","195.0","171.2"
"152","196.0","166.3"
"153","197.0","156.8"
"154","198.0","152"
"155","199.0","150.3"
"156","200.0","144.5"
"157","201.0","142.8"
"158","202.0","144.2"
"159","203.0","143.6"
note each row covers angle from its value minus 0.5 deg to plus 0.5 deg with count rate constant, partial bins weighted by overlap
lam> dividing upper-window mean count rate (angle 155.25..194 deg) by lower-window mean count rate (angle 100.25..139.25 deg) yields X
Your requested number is 1.17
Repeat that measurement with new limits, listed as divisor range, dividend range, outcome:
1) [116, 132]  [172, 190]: 1.23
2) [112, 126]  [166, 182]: 1.13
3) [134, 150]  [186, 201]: 1.22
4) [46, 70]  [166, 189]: 1.15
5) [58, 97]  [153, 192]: 1.13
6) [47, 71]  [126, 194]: 1.08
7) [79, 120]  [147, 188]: 1.09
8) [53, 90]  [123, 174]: 1.01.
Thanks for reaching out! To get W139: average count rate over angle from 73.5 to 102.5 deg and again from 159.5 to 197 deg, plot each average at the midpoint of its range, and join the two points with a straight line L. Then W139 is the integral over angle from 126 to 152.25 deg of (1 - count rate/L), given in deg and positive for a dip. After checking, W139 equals 2.5 deg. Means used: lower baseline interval 147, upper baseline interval 170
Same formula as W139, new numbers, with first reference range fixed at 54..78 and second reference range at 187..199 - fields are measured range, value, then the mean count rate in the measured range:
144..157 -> 1.8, 147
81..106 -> 1.1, 148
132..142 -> 1.3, 146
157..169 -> 1.4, 155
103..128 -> 2.7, 144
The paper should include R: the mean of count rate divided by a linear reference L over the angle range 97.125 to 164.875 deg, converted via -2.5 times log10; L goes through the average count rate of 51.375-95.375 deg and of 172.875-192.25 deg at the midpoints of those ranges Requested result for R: 0.12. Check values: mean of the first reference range 147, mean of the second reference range 179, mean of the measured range 146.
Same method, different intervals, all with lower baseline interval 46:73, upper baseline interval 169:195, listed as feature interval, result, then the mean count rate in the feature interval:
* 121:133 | 0.15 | 142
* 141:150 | 0.15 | 146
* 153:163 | 0.12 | 153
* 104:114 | 0.09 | 146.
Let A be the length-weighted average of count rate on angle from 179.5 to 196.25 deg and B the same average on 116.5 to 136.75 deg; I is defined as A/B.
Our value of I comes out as 1.30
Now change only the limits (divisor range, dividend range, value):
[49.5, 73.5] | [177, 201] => 1.20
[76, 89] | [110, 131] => 0.97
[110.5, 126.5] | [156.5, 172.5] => 1.09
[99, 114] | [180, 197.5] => 1.26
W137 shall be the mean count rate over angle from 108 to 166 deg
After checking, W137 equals 146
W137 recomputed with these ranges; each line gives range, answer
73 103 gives 147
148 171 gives 152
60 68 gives 145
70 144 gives 146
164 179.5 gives 158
